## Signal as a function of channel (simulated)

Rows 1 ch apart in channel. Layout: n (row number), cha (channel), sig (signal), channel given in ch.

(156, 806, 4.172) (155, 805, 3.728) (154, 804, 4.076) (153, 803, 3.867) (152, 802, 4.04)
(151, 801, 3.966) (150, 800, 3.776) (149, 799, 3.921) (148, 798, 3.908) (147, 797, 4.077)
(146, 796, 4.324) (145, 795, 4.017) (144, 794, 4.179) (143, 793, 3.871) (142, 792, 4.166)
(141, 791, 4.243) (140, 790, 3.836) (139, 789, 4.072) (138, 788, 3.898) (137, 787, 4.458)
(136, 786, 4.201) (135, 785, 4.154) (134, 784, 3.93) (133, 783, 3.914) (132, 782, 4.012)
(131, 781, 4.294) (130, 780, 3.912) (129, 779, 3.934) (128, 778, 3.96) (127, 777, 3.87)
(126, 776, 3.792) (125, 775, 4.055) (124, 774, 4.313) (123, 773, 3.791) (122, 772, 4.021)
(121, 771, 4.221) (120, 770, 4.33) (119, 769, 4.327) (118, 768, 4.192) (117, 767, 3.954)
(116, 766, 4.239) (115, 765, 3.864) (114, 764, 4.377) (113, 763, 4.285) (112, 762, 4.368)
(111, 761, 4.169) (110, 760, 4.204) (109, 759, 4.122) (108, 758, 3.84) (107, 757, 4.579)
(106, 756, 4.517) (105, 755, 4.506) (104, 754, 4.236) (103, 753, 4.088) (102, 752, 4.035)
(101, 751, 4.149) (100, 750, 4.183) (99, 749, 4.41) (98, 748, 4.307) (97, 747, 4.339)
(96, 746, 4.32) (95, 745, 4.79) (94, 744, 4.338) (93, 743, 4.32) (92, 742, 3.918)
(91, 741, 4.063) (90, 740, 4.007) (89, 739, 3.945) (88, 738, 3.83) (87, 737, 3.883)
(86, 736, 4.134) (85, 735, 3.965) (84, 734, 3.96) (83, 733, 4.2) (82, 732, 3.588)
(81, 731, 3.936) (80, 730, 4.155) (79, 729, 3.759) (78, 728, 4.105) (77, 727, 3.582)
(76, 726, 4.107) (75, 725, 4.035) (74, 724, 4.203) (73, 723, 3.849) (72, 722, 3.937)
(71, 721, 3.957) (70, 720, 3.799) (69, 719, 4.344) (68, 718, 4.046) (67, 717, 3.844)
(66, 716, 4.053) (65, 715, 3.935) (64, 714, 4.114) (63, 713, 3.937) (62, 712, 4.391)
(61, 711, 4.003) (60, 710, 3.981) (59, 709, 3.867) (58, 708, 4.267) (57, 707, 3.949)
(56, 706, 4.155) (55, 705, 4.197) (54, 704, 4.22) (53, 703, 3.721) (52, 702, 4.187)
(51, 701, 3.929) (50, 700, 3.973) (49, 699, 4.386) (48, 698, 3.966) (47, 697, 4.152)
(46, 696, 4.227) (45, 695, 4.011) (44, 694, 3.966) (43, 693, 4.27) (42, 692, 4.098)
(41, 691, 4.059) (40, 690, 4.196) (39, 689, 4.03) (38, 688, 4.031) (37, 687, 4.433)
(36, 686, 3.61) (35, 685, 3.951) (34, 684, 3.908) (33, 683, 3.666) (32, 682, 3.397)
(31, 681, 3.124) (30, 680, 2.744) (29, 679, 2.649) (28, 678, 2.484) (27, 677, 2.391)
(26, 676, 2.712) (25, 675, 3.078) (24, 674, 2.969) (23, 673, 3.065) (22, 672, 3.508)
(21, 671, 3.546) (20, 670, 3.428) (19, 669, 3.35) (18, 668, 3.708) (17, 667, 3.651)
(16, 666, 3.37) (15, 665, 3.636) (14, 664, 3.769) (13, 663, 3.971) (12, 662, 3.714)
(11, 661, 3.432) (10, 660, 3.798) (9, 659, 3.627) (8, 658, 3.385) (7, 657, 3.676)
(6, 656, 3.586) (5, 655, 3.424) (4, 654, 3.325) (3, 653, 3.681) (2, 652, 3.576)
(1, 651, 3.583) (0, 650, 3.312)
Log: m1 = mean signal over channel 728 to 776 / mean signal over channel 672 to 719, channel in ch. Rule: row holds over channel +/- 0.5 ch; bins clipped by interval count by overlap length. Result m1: 1.09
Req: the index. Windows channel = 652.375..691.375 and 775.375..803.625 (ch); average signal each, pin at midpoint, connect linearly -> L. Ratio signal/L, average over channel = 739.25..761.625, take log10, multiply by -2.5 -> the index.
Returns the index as -0.11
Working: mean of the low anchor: 3.49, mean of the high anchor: 4.02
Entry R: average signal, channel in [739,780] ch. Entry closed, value 4.18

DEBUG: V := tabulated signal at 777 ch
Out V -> 3.87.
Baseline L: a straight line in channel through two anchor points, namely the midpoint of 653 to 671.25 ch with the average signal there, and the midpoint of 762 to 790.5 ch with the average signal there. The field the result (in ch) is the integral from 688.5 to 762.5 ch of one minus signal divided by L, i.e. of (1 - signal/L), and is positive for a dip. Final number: -4.6 ch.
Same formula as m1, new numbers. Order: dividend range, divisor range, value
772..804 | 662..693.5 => 1.15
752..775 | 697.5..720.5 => 1.04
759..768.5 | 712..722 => 1.04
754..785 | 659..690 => 1.20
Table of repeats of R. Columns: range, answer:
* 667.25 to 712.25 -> 3.73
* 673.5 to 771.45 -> 3.98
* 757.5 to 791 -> 4.09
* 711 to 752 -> 4.07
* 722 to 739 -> 3.95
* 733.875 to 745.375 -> 4.09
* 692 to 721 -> 4.07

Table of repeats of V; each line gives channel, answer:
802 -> 4.04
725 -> 4.035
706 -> 4.155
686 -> 3.61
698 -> 3.966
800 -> 3.776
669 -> 3.35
